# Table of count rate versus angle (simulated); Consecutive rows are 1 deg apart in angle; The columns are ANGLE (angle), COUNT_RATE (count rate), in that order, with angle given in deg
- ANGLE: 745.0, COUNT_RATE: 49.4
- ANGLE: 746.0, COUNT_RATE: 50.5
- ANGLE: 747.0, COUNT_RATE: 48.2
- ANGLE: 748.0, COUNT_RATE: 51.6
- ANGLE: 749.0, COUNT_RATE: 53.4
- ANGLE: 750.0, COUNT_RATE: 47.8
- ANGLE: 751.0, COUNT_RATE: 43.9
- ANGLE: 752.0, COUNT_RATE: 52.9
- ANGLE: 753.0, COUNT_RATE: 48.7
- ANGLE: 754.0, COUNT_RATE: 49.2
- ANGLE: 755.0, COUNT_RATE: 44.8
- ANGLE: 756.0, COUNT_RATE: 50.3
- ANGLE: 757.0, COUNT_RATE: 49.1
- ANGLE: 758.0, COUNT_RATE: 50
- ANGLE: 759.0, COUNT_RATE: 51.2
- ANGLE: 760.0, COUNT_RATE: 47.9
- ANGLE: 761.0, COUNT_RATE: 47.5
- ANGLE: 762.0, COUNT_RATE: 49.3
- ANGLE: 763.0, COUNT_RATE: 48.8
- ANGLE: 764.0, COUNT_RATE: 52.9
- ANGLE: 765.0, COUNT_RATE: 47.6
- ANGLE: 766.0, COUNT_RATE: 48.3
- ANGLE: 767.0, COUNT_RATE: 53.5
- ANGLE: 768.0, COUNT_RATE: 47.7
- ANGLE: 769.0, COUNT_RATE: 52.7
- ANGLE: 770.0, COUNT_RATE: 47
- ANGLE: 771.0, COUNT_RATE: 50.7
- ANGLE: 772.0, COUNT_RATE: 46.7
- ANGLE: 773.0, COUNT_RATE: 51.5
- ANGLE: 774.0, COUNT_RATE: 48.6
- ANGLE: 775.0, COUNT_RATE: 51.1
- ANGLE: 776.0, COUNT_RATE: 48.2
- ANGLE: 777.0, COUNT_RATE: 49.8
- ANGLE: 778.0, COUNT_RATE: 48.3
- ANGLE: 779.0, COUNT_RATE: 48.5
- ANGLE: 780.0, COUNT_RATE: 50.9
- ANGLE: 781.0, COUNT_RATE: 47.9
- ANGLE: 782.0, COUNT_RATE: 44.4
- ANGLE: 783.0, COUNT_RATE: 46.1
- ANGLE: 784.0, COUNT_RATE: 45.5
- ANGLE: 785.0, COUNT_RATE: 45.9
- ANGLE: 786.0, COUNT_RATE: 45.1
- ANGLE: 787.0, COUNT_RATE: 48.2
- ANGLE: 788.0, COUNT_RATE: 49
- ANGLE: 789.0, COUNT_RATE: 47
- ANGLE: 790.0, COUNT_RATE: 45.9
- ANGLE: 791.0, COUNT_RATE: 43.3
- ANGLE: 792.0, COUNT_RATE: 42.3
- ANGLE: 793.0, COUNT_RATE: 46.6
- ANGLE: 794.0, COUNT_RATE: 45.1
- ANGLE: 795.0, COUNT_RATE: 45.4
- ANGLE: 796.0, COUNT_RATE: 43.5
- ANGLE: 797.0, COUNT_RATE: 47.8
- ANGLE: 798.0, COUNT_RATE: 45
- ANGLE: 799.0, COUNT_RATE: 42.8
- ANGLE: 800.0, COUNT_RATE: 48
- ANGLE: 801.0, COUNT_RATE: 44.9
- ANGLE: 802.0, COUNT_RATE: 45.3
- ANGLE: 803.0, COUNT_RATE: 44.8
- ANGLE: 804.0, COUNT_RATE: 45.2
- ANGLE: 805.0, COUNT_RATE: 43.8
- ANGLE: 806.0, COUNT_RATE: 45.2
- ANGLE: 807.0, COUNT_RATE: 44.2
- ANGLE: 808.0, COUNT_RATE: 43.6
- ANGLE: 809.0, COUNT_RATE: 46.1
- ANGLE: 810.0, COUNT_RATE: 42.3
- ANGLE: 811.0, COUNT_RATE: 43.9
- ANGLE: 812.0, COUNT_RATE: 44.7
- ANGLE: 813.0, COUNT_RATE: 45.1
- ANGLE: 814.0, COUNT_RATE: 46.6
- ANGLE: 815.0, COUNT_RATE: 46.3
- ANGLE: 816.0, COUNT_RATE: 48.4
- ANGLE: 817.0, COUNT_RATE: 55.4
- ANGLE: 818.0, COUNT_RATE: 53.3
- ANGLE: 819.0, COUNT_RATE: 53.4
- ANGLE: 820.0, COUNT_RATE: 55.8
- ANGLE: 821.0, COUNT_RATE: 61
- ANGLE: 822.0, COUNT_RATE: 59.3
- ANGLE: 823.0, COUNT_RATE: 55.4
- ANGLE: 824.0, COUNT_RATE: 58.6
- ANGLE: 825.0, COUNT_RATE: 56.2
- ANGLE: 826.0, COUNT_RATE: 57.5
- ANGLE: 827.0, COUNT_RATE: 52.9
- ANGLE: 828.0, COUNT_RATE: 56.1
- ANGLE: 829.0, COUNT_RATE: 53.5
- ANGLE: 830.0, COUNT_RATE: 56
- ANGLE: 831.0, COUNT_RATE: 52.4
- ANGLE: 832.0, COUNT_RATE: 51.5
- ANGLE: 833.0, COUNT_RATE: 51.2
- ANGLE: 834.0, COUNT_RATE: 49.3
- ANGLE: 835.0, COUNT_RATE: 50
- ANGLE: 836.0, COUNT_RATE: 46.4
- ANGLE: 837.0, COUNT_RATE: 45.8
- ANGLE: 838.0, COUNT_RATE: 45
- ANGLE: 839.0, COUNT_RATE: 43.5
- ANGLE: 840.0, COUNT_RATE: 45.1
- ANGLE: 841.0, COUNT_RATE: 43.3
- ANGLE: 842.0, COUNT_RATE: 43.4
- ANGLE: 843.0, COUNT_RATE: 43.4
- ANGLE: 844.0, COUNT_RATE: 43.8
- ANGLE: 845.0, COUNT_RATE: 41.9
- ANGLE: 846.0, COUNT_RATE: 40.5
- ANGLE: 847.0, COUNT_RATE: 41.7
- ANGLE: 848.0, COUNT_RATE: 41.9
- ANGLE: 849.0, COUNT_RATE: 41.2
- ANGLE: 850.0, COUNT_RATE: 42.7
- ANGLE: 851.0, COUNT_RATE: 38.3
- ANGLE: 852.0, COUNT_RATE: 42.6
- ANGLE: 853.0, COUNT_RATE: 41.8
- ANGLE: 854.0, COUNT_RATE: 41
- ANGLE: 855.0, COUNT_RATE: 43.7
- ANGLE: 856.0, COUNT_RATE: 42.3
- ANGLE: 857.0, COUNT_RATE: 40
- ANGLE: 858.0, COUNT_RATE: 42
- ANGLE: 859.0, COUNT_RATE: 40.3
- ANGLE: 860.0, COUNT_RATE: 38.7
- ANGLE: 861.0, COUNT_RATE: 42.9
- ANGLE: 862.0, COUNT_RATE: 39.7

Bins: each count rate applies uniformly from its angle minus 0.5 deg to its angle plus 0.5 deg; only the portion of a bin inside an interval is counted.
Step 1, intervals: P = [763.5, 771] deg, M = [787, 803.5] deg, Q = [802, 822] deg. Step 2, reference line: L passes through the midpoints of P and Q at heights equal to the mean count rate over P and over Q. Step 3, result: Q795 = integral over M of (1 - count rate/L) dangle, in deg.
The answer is 1.1 deg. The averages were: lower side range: 50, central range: 45.5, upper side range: 48.1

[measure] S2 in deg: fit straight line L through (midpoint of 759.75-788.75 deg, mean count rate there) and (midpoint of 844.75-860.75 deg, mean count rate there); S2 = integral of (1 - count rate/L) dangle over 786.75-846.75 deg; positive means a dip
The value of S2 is -4.6 deg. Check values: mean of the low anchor 48.6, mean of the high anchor 41.3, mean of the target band 48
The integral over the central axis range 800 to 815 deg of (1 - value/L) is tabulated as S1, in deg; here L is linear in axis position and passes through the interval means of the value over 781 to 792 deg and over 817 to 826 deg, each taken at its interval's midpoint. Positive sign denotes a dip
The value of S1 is 2.14 deg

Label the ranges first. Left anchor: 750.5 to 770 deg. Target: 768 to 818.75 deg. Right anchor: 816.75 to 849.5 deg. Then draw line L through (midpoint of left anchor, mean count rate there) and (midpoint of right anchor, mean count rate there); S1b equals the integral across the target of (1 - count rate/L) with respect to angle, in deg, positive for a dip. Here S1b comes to 2.76 deg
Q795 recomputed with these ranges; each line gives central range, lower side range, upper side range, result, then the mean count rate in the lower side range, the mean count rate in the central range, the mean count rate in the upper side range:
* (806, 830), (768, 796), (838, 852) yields -3.63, 47.4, 51.3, 42.5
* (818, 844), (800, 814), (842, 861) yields -4.96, 44.7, 51.3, 41.6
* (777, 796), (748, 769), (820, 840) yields 1.58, 49.4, 46.4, 52.6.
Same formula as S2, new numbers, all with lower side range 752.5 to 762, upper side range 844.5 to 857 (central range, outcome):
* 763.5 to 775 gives -0.5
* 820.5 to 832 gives -3.3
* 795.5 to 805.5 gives 0.1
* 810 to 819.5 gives -0.8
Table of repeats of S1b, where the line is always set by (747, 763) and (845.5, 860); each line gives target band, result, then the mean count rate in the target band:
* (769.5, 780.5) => -0.39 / 49.2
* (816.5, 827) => -3.02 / 56.4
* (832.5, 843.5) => -0.91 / 46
